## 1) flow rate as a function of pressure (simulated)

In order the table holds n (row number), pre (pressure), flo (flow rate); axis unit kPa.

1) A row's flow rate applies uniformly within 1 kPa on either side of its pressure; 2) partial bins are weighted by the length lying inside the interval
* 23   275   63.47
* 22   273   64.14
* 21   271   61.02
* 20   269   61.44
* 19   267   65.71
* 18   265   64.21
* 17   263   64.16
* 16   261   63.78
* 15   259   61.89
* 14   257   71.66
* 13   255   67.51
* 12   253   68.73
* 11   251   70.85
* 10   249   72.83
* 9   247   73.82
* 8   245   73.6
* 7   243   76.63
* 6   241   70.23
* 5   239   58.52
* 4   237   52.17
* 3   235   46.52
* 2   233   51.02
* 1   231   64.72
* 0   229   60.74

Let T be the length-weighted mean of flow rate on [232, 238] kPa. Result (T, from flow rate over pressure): 49.9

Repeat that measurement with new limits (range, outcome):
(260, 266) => 64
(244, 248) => 73.7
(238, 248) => 70.6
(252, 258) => 69.3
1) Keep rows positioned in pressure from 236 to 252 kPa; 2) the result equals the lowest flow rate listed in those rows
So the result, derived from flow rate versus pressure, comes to 52.17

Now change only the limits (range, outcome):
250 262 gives 61.89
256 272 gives 61.02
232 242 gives 46.52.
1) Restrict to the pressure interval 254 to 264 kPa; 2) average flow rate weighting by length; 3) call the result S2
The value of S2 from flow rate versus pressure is 65.8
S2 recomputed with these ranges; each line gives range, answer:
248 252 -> 71.8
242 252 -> 73.5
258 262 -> 62.8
